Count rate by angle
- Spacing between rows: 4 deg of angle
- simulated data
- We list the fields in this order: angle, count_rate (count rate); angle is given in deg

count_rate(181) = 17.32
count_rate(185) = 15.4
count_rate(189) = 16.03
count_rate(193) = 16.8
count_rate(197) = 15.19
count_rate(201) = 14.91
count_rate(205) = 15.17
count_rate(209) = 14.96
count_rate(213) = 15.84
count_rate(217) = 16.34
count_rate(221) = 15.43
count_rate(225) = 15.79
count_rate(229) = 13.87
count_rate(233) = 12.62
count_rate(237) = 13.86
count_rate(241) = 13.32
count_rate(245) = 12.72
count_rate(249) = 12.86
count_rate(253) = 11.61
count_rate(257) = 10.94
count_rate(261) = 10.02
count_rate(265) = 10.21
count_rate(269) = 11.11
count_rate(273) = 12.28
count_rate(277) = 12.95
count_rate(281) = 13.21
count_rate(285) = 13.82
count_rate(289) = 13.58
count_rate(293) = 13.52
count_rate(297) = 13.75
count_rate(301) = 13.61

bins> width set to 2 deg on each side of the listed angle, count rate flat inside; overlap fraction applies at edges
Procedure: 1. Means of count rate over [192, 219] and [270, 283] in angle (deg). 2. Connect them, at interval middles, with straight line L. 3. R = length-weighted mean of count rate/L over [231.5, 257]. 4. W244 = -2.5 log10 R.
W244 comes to 0.106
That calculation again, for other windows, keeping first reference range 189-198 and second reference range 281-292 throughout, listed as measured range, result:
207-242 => 0.04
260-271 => 0.33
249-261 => 0.26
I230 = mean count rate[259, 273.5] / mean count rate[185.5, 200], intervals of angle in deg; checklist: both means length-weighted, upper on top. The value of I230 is 0.7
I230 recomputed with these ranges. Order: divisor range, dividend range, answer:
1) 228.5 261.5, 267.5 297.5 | 1.04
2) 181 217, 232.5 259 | 0.80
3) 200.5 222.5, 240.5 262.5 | 0.77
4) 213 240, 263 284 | 0.82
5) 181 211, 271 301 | 0.85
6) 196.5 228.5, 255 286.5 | 0.77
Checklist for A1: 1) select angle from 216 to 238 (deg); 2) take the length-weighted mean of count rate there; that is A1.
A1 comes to 14.6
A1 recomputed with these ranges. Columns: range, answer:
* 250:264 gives 11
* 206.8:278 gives 13.2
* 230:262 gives 12.4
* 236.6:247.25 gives 13.2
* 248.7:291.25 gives 12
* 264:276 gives 11.4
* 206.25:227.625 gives 15.6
